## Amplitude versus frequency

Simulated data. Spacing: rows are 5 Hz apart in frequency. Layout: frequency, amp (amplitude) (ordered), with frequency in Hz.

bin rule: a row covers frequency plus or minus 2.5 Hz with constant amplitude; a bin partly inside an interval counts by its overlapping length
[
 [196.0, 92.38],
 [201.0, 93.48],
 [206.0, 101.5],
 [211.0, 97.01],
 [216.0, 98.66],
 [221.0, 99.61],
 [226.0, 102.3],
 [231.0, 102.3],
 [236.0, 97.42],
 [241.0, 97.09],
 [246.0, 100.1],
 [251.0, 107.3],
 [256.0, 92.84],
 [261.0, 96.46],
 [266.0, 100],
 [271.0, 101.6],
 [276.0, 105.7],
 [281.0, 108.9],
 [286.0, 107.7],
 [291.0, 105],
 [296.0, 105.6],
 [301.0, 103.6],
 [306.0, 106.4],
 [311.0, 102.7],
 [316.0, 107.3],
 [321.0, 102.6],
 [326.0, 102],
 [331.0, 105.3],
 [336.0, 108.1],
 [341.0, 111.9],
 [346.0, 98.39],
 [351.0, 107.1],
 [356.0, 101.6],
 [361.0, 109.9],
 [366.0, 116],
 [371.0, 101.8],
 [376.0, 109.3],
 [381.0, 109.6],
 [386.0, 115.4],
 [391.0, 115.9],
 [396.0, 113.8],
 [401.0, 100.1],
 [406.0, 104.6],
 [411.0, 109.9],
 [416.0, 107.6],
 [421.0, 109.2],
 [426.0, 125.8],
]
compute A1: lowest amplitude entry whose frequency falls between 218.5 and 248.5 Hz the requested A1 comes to 97.09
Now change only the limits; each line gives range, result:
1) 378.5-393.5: 109.6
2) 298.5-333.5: 102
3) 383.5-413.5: 100.1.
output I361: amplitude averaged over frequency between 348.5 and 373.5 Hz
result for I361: 107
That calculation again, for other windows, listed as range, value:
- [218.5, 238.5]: 100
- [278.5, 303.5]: 106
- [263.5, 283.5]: 104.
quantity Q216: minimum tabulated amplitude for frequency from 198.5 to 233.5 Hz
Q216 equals 93.48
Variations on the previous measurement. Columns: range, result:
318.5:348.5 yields 98.39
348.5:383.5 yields 101.6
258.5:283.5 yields 96.46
